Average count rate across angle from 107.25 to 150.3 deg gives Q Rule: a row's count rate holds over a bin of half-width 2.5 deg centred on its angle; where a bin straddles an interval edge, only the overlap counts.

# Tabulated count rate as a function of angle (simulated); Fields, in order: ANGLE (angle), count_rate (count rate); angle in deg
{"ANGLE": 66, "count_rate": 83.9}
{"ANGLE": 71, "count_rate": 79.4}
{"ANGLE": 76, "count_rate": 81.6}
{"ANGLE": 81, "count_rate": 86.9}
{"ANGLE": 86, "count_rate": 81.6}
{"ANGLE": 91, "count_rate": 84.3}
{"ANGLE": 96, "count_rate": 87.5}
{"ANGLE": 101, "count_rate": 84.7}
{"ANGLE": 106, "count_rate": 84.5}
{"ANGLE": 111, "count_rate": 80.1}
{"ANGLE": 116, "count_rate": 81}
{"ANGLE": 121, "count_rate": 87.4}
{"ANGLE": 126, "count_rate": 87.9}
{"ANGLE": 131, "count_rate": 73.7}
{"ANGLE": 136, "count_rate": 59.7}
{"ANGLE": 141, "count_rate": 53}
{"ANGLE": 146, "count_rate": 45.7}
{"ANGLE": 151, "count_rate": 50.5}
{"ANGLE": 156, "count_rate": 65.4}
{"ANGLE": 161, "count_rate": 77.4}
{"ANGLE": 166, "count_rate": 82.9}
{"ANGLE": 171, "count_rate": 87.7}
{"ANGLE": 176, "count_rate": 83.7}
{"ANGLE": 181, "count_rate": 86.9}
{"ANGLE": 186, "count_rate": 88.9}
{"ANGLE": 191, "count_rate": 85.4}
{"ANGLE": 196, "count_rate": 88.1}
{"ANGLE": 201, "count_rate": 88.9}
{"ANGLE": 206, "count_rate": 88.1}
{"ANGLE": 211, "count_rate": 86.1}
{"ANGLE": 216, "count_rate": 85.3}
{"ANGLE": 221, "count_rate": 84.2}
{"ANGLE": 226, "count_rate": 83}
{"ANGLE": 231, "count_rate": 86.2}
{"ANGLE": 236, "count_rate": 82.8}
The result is 70.6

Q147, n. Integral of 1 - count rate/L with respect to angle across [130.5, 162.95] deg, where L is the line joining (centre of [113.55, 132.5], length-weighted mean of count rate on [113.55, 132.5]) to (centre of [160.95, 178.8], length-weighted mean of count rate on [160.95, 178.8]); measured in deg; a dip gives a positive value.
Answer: 9.2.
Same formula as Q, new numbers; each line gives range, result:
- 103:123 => 83.2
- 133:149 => 53.4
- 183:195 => 87.3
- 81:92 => 83.7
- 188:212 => 87.4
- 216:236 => 84.4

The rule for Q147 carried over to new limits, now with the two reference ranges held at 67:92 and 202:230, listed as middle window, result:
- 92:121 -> -0.22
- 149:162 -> 3.22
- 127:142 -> 3.26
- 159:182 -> 0.27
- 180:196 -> -0.42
